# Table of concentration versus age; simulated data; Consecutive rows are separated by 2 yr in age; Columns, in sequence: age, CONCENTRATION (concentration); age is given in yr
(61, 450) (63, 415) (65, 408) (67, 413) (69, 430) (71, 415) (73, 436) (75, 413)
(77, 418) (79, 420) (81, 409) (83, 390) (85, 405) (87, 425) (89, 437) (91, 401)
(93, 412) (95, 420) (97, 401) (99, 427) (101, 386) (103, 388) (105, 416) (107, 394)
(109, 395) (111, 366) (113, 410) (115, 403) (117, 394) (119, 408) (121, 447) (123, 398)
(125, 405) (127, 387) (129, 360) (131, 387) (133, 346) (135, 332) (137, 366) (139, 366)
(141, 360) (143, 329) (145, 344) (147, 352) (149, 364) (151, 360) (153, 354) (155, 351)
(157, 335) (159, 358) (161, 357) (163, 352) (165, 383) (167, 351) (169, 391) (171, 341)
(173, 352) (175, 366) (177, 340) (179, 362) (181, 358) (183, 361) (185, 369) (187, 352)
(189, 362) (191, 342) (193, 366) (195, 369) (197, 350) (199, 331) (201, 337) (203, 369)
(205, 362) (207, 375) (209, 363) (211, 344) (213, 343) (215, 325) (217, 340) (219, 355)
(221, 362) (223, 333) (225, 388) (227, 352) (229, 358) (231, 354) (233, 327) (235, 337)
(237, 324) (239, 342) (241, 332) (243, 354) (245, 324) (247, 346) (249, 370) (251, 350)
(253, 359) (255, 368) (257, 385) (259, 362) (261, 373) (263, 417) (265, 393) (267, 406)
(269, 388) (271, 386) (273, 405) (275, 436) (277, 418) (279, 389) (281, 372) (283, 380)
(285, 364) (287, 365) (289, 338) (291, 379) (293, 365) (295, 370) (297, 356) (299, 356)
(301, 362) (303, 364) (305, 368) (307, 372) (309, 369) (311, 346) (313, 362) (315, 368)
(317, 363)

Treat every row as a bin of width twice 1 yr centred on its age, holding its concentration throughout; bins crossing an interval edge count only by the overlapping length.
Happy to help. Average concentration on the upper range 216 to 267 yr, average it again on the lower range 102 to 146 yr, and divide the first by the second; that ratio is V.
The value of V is 0.94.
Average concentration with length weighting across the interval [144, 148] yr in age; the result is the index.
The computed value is 348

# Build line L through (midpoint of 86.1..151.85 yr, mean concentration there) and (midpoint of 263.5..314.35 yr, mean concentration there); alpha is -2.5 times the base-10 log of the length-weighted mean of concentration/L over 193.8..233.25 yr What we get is 0.09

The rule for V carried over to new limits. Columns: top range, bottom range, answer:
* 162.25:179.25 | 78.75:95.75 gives 0.87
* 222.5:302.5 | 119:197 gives 1.01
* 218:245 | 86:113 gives 0.86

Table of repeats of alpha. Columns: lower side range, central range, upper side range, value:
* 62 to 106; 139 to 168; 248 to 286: 0.14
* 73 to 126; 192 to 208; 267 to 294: 0.11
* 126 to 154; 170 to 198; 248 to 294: 0.03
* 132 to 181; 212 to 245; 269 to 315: 0.06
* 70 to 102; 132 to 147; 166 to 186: 0.09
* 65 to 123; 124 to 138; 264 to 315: 0.10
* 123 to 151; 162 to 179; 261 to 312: 0.02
